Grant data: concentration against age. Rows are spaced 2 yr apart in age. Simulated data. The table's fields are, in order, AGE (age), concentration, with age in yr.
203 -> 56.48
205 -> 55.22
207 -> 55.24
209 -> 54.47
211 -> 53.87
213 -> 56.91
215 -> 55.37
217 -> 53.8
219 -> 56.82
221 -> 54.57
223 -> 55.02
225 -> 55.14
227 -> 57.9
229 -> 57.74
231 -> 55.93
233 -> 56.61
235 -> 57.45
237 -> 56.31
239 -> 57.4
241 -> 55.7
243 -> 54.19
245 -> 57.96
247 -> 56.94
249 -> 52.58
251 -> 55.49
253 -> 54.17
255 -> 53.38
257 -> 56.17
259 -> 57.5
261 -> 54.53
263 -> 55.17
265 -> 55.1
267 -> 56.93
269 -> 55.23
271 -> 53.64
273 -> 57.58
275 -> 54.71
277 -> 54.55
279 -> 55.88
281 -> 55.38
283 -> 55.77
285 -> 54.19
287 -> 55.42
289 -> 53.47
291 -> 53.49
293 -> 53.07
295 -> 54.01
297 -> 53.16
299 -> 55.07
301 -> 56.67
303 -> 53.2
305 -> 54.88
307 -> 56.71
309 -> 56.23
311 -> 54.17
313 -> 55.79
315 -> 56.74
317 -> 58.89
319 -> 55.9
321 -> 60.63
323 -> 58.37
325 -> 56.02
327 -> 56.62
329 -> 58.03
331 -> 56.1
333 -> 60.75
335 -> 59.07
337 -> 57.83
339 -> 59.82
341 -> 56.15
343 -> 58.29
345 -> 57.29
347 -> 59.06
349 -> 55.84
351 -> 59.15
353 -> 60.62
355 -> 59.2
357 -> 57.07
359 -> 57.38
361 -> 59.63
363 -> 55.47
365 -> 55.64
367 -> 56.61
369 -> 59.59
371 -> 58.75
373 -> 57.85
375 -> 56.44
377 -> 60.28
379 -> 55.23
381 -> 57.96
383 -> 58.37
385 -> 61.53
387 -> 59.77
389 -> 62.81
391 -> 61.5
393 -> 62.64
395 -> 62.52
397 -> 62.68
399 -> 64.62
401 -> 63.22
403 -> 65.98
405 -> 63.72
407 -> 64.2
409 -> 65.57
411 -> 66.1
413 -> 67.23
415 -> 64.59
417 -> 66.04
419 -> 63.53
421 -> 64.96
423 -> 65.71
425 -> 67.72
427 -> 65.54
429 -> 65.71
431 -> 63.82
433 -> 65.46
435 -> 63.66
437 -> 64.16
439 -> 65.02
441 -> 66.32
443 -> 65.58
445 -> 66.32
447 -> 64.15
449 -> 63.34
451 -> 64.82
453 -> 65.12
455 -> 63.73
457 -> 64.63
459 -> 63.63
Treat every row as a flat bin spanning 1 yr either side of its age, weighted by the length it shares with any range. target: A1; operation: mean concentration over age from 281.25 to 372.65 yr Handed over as 56.8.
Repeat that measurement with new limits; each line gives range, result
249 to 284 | 55.3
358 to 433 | 62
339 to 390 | 58.3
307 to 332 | 56.9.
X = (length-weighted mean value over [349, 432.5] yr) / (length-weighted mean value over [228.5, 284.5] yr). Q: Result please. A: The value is 1.1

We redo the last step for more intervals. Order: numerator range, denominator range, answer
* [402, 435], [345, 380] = 1.13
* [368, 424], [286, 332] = 1.12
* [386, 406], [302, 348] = 1.10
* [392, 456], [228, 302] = 1.17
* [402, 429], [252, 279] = 1.18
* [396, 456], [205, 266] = 1.17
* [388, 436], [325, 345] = 1.11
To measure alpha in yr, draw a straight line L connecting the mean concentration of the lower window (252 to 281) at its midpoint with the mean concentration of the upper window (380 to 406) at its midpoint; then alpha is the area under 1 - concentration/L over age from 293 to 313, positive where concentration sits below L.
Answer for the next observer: 0.8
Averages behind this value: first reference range 55.3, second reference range 62.1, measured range 54.9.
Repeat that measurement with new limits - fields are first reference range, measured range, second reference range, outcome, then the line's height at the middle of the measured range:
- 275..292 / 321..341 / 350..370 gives -0.46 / 56.8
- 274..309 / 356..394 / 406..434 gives 1.87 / 61.7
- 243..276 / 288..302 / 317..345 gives 0.63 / 56.7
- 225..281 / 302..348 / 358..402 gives 0.55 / 57.9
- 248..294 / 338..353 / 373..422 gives 0.32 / 59.4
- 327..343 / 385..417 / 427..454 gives -0.73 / 62.4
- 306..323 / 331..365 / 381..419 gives 0.75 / 59.5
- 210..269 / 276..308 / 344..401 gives 1.36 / 57.1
